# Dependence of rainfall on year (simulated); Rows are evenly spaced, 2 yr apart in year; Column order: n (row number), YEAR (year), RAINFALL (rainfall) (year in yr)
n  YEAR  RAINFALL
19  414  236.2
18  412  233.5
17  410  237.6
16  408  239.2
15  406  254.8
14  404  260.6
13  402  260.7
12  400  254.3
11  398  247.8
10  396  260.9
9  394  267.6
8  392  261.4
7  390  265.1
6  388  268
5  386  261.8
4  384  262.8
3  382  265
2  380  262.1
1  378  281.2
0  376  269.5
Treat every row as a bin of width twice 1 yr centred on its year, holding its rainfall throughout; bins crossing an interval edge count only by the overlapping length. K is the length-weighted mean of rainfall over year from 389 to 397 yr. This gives 264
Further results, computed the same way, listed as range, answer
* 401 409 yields 254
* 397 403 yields 254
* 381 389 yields 264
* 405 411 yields 244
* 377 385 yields 268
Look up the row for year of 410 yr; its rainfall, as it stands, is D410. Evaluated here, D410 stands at 237.6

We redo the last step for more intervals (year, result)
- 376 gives 269.5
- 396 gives 260.9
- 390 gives 265.1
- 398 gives 247.8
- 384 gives 262.8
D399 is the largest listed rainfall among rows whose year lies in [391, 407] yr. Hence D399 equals 267.6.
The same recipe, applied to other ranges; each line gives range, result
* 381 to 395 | 268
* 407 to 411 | 239.2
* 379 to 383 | 265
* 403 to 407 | 260.6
